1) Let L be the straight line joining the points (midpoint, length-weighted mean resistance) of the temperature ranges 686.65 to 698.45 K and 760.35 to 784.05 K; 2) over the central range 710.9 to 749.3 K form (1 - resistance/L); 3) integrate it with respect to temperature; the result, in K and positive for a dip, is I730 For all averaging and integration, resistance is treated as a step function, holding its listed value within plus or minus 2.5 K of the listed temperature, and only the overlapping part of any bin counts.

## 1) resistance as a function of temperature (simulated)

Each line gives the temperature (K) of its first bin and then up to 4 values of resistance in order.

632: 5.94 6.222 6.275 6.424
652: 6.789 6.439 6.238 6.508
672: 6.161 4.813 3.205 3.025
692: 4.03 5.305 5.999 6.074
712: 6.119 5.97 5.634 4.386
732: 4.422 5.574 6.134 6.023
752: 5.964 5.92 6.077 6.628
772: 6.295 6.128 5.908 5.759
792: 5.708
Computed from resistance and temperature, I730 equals -2.7 K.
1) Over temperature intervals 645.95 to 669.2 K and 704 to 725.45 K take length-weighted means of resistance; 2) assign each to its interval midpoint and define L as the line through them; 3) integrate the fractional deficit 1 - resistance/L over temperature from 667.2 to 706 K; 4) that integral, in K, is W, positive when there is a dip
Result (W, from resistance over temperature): 8.55 K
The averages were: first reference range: 6.48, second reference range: 5.88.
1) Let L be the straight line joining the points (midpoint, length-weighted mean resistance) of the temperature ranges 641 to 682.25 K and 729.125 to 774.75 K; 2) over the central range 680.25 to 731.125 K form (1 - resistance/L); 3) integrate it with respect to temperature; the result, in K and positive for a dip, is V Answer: 8.2 K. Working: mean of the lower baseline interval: 6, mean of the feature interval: 4.98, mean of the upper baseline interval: 5.88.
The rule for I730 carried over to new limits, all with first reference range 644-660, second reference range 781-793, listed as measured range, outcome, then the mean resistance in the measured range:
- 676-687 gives 4.7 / 3.68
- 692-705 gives 1.9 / 5.36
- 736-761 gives 0.2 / 5.95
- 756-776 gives -1.2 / 6.25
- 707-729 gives 2.0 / 5.62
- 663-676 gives 0.6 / 6.15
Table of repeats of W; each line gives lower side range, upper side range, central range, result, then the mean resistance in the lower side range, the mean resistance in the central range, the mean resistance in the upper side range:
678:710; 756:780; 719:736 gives 1.38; 4.64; 4.92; 6.22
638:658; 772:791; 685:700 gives 4.94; 6.47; 4.22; 5.96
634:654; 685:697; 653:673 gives -3.70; 6.41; 6.38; 3.92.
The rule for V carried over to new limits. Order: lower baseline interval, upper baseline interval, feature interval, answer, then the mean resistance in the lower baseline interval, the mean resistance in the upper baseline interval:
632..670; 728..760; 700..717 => -0.42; 6.38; 5.62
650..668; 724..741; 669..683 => 2.71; 6.48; 4.94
